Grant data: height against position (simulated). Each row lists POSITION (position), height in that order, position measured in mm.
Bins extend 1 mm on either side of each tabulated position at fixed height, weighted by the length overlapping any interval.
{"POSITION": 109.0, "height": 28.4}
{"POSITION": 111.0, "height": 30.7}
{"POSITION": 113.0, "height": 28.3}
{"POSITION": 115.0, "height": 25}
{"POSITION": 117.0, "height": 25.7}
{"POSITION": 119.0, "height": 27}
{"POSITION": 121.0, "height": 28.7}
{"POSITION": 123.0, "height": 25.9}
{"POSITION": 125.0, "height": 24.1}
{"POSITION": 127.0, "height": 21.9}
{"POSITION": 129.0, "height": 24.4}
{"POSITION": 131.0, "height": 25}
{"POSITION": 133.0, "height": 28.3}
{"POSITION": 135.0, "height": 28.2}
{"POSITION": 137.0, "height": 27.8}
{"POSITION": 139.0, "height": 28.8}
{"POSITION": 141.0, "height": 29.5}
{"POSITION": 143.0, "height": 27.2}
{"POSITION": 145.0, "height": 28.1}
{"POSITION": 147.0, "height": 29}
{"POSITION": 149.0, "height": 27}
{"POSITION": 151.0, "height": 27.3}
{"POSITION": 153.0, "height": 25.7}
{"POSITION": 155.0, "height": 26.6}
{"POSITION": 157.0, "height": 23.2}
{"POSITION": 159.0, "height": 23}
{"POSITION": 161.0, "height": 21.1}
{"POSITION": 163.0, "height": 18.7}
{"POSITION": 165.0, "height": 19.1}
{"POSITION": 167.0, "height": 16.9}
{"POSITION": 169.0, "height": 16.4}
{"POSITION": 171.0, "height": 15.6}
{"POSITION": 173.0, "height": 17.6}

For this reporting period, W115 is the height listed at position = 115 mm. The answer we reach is 25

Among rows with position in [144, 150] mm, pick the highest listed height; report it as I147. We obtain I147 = 29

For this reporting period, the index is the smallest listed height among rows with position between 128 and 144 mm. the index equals 24.4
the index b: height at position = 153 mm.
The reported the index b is 25.7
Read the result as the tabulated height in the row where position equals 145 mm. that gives 28.1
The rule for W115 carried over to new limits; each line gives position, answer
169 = 16.4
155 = 26.6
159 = 23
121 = 28.7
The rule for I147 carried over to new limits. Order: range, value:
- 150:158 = 27.3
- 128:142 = 29.5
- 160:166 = 21.1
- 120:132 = 28.7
